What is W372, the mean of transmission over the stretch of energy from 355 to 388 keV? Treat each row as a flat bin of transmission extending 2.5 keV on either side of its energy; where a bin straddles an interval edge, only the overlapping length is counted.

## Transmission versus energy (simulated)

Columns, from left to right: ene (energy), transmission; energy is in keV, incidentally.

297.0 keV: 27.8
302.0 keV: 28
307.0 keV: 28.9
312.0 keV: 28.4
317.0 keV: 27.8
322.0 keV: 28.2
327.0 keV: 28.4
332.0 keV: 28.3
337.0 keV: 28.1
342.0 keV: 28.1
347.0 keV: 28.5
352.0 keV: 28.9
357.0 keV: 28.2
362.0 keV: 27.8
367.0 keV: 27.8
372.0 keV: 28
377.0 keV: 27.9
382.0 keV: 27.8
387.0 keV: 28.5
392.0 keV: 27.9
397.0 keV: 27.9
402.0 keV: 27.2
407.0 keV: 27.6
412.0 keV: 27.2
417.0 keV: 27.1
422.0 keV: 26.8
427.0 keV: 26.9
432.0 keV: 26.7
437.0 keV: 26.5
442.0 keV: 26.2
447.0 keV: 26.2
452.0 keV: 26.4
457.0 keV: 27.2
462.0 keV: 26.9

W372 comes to 28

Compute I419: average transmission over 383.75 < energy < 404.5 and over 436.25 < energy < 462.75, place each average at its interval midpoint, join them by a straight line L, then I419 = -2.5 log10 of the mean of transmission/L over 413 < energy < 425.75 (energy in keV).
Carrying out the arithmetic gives 0.01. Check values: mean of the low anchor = 27.9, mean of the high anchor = 26.5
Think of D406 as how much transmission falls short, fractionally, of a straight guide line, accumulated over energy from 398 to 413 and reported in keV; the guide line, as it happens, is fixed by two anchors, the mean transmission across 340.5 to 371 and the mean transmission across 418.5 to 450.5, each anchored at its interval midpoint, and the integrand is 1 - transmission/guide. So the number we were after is -0.1 keV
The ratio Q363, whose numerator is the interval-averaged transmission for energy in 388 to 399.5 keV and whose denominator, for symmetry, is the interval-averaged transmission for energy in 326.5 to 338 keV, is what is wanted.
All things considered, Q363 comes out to 1.0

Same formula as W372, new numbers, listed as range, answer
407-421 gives 27.2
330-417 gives 28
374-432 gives 27.5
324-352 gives 28.3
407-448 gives 26.8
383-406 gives 27.9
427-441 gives 26.6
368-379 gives 27.9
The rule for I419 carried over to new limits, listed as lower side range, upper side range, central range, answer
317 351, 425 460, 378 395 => -0.02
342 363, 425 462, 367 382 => 0.00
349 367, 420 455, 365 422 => -0.01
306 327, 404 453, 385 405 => -0.02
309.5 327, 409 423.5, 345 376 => -0.02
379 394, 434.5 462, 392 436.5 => 0.01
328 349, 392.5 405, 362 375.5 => 0.00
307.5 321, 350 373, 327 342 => 0.00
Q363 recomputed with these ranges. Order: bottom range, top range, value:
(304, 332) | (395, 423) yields 0.96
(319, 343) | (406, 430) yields 0.96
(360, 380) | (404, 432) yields 0.97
